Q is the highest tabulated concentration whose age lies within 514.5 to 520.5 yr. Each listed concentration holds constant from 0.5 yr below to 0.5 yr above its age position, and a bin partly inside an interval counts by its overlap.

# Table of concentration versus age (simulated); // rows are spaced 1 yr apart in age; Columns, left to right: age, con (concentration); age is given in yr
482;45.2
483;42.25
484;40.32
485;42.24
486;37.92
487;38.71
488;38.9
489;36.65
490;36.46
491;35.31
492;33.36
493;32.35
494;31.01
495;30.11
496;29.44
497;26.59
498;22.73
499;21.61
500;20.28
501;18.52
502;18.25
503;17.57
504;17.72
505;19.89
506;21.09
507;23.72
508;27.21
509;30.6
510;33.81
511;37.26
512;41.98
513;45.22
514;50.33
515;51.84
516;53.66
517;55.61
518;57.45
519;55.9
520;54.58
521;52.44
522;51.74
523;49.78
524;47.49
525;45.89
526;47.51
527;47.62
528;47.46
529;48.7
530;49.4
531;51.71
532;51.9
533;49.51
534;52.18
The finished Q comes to 57.45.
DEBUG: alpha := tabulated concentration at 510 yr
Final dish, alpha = 33.81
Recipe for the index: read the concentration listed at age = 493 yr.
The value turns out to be 32.35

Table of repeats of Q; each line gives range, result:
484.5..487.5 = 42.24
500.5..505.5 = 19.89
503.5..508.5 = 27.21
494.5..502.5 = 30.11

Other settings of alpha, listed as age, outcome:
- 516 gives 53.66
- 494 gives 31.01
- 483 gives 42.25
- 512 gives 41.98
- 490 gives 36.46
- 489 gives 36.65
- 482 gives 45.2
